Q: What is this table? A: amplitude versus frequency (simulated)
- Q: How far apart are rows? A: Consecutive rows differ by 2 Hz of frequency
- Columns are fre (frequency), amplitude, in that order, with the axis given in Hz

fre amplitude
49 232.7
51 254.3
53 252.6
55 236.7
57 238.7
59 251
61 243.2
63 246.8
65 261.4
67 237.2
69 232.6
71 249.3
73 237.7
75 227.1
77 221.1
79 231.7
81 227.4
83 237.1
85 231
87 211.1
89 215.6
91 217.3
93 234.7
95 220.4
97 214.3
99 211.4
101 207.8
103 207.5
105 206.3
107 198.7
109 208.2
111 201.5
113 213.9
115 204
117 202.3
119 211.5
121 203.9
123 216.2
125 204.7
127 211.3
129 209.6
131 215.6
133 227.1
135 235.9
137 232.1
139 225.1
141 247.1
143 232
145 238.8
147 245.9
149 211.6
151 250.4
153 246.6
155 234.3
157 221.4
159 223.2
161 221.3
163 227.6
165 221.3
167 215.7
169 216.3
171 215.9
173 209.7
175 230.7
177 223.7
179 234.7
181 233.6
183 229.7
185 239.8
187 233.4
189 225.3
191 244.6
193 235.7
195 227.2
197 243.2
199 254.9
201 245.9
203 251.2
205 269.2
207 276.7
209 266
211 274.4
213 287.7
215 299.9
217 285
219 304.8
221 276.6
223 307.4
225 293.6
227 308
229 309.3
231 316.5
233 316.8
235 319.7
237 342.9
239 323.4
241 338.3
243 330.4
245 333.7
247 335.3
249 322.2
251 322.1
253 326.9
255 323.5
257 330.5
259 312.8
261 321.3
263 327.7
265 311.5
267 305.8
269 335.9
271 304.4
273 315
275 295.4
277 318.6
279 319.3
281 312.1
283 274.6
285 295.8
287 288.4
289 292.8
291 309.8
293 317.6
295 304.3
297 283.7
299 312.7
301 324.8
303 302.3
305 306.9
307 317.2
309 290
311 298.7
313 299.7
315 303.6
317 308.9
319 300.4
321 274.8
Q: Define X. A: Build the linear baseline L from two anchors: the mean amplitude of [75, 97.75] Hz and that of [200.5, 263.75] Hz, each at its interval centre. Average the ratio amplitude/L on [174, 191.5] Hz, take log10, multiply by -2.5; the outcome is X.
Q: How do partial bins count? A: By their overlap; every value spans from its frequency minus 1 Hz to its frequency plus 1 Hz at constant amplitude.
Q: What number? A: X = 0.20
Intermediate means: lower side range 224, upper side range 307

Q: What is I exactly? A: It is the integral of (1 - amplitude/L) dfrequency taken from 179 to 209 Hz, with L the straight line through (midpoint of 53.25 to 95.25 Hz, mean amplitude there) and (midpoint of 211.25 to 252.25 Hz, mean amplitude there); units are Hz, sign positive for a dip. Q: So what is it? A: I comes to 5.1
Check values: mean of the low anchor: 234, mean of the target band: 244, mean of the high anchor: 313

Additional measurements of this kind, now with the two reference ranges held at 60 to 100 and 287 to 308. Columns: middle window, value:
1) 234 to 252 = -2.66 Hz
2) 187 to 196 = 1.21 Hz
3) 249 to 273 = -2.17 Hz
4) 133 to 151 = 1.28 Hz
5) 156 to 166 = 1.38 Hz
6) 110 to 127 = 2.54 Hz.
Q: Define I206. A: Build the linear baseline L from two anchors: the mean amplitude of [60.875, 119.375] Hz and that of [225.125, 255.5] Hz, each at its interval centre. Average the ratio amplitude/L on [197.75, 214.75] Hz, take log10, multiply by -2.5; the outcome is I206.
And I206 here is 0.13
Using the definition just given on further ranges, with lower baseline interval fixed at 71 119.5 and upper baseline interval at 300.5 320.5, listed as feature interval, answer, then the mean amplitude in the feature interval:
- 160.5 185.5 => 0.11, 224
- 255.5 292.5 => -0.08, 310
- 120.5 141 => 0.06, 220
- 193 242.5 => -0.08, 288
